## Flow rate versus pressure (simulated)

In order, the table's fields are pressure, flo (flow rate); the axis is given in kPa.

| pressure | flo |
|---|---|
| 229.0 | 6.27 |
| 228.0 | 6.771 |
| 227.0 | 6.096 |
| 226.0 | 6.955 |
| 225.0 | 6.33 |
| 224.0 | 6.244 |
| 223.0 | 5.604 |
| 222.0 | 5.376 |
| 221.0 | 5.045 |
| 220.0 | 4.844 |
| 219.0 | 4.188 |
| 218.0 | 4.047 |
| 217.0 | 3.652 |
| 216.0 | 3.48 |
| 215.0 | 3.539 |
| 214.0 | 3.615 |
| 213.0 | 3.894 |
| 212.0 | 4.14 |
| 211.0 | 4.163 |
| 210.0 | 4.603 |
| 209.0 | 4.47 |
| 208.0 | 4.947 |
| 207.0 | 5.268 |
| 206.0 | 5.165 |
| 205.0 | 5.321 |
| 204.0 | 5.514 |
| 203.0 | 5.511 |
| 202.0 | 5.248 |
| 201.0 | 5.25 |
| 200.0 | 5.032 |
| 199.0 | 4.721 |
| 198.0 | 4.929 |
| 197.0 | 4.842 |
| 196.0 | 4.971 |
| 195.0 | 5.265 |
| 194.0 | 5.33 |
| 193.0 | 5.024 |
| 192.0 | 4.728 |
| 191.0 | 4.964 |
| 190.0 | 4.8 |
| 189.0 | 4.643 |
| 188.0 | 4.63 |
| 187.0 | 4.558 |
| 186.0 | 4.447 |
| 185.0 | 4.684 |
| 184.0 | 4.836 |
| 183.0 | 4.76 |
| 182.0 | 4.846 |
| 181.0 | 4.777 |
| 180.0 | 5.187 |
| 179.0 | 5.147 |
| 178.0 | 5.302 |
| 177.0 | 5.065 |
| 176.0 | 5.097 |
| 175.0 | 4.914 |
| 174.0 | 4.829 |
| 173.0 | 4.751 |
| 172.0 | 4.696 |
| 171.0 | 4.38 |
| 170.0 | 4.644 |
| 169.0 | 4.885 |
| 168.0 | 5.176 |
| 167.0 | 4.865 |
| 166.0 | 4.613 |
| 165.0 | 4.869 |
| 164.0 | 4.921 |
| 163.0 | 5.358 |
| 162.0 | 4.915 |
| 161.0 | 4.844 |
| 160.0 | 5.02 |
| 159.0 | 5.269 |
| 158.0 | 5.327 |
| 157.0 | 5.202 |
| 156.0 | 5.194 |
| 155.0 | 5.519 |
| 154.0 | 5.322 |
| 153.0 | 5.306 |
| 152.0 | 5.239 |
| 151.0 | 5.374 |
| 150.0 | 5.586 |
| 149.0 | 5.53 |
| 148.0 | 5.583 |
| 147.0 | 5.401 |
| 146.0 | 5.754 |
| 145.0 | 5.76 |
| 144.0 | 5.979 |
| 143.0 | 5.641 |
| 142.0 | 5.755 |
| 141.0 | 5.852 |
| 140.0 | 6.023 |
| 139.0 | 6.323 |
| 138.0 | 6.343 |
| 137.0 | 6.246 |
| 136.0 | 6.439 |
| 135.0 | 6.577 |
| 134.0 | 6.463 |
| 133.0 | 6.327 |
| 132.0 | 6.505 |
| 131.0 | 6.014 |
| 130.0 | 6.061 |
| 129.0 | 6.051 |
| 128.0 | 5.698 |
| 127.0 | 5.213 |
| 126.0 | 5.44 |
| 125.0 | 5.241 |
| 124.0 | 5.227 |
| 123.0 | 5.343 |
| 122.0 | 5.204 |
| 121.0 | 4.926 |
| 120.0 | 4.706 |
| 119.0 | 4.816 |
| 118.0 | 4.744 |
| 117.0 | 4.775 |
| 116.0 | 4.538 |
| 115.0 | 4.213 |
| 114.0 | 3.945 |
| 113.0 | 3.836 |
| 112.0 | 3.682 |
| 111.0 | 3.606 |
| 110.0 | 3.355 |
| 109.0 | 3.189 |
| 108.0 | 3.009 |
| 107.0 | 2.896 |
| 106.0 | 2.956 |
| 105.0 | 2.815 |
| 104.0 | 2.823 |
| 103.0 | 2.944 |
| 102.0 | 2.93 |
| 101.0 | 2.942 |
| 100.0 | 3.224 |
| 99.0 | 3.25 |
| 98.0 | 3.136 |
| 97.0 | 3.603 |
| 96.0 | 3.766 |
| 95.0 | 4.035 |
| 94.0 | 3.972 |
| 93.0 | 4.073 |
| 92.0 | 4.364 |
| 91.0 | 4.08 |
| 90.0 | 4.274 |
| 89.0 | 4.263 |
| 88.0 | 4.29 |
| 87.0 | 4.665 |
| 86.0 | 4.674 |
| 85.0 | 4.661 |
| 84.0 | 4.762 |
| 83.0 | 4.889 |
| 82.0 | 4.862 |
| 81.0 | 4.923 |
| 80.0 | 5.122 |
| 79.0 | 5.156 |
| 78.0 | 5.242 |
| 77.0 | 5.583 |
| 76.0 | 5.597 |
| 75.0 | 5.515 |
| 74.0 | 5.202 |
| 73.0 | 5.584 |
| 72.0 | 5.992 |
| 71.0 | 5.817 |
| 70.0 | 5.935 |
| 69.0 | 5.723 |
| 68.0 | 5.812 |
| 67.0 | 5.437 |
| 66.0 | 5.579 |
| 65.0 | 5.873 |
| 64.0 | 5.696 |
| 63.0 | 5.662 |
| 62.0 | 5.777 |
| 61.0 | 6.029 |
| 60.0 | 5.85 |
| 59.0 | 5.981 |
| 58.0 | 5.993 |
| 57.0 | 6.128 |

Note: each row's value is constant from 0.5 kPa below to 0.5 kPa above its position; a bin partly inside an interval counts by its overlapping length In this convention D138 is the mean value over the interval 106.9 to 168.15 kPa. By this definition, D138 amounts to 5.21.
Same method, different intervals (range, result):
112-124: 4.63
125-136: 6.02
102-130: 4.27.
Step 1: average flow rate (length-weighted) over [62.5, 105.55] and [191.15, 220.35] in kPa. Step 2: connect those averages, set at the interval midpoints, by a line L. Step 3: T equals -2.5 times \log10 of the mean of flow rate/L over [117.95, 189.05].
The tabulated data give -0.14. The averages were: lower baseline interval 4.62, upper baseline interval 4.68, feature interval 5.32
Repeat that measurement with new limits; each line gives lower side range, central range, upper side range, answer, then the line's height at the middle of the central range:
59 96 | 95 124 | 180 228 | 0.32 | 5.07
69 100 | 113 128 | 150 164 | 0.02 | 4.96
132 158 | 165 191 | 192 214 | 0.10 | 5.28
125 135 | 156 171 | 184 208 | 0.10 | 5.47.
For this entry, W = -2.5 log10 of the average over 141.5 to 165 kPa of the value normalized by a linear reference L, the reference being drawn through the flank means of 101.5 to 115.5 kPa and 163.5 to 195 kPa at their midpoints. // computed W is -0.25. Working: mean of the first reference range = 3.3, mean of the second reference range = 4.86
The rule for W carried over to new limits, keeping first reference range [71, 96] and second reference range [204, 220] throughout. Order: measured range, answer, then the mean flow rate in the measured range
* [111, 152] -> -0.174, 5.45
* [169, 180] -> -0.094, 4.9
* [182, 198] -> -0.094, 4.84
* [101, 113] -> 0.449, 3.13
